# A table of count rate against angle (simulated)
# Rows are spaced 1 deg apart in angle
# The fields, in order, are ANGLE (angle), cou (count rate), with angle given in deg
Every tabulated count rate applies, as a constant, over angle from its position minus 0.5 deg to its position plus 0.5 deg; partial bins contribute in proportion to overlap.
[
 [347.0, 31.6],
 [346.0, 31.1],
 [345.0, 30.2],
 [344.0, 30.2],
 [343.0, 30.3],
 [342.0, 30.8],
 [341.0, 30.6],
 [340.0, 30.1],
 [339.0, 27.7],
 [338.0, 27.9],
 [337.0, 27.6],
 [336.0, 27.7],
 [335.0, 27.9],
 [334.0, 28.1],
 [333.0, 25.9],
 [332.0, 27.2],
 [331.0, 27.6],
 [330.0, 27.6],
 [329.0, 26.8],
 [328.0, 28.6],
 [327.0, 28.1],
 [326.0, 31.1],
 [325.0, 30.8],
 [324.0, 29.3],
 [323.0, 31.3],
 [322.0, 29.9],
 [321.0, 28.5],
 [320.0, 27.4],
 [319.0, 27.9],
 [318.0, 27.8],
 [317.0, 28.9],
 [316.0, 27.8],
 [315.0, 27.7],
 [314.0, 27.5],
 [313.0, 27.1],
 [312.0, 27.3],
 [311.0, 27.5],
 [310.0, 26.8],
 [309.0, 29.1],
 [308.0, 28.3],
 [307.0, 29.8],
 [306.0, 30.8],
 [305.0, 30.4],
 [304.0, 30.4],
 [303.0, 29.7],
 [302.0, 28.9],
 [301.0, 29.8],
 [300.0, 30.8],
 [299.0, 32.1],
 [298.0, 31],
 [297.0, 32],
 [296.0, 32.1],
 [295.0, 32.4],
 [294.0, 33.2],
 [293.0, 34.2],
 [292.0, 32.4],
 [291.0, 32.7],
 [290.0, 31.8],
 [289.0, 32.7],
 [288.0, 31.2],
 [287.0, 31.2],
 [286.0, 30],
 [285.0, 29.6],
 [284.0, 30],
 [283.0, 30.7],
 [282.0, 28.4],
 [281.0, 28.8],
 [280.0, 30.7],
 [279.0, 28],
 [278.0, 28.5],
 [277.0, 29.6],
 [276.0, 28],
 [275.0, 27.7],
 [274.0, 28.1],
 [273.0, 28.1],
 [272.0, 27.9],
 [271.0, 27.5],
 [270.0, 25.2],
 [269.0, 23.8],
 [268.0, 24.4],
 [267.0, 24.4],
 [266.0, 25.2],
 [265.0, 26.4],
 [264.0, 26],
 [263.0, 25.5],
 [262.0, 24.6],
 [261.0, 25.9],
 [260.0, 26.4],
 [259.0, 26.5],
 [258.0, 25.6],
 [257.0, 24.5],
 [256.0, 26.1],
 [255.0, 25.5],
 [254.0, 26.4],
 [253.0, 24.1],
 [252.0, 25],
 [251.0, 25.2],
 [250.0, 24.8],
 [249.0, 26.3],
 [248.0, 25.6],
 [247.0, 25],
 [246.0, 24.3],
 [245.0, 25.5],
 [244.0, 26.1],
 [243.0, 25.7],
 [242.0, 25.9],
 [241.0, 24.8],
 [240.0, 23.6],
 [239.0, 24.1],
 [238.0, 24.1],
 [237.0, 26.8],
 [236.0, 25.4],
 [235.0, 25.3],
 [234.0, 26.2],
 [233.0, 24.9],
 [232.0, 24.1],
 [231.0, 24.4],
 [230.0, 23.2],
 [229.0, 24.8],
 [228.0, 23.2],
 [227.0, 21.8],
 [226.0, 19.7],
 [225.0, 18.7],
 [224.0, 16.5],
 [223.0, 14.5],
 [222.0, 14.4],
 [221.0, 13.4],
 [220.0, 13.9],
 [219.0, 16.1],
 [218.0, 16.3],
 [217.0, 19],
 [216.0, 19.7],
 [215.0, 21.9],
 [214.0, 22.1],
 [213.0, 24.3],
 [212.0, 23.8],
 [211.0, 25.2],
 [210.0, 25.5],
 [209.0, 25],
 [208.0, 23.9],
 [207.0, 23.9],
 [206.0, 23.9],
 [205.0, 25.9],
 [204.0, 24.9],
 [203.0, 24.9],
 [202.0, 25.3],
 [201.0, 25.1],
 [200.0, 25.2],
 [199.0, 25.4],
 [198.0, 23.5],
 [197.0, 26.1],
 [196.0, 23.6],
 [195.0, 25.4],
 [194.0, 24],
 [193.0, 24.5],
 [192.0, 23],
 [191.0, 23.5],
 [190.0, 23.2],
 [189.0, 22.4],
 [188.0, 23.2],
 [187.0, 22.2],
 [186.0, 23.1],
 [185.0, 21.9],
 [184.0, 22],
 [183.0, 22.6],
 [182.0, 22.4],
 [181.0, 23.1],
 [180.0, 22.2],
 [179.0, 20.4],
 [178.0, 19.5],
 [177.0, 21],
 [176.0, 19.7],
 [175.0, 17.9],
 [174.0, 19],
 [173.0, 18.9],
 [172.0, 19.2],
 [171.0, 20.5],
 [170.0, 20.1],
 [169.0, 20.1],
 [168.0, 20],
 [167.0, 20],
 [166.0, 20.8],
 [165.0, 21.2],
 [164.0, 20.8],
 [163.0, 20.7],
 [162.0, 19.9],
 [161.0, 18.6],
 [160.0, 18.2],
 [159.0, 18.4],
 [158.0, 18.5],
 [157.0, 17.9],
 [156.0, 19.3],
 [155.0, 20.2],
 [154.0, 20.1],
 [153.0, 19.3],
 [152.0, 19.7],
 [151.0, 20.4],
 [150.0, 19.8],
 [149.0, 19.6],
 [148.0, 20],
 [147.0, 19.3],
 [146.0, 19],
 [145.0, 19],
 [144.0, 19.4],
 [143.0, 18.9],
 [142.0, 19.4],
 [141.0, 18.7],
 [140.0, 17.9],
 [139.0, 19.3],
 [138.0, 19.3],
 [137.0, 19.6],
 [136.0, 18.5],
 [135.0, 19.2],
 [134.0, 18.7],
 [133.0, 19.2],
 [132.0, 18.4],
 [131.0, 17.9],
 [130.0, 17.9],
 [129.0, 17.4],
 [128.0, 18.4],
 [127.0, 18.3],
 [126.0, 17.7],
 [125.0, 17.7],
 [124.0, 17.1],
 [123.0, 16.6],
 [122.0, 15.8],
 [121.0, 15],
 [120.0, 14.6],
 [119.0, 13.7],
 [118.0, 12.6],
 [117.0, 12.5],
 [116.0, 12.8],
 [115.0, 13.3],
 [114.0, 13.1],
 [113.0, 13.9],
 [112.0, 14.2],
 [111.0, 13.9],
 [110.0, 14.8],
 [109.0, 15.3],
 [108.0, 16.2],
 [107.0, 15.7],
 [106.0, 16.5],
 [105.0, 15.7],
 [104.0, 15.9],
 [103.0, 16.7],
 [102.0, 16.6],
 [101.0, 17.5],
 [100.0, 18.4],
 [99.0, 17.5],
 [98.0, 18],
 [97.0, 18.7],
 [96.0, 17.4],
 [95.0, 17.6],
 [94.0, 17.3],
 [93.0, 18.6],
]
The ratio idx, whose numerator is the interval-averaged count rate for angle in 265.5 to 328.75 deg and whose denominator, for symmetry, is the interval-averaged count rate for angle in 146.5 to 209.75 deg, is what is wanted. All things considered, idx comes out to 1.3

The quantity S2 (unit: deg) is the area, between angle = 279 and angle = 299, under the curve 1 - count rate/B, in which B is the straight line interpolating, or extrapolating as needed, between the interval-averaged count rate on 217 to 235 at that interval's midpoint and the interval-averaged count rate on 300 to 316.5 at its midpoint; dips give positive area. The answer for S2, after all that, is -3.4 deg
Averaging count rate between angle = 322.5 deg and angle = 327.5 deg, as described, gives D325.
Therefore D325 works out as 30.1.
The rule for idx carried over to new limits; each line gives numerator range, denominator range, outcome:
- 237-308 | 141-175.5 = 1.43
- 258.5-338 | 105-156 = 1.66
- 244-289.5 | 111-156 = 1.54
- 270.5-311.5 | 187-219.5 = 1.28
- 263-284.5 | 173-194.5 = 1.25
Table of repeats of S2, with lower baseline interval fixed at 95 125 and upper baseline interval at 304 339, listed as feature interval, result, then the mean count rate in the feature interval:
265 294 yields -3.5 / 29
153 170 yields -0.9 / 19.7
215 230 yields 2.7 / 18.3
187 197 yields -1.5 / 23.7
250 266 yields -0.7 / 25.5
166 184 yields -0.8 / 20.4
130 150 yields -1.8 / 19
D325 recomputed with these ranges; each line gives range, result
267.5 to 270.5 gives 24.5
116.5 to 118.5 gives 12.6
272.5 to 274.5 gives 28.1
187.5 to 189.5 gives 22.8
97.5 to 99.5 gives 17.8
